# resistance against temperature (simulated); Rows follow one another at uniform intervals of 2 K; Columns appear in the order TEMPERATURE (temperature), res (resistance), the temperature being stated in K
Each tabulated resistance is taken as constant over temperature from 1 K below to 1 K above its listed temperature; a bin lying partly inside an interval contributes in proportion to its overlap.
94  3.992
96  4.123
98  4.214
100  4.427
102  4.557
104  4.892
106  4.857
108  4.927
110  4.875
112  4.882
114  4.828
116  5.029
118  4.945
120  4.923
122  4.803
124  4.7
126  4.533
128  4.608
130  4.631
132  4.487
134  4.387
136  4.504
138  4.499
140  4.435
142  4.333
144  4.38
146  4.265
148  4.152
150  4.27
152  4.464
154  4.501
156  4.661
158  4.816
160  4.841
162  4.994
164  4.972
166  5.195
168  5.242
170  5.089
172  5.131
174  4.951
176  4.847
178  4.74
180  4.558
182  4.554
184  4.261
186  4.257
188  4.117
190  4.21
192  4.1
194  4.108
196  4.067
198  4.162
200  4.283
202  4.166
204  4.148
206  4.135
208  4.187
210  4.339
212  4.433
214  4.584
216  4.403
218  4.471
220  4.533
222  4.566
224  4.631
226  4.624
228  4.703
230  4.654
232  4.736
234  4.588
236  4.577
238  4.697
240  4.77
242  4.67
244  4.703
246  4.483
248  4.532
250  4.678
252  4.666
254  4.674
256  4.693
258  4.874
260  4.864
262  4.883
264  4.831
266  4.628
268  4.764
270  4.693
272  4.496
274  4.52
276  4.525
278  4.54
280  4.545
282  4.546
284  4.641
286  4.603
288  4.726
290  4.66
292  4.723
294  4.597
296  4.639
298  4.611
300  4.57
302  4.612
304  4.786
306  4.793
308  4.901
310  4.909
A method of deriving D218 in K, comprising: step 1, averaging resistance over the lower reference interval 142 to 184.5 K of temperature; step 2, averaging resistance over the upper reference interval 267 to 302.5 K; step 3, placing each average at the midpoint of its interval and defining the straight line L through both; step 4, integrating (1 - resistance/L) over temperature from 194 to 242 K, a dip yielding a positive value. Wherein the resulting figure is 2.2 K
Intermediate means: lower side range 4.71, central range 4.45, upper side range 4.61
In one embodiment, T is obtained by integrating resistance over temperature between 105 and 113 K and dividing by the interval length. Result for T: 4.89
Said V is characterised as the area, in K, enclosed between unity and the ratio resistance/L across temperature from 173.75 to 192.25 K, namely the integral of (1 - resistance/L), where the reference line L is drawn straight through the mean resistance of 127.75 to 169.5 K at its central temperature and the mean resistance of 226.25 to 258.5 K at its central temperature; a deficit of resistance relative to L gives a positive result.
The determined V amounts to 0.7 K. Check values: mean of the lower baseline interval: 4.61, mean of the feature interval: 4.45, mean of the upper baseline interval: 4.66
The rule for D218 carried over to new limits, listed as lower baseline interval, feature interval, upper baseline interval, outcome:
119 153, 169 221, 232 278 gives 1.86 K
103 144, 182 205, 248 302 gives 2.41 K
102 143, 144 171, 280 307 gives -0.14 K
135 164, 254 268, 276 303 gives -0.58 K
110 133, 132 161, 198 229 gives 1.25 K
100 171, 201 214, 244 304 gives 1.14 K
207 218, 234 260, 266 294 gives -0.95 K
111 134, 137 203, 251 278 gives 2.71 K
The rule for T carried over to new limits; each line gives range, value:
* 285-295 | 4.66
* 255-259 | 4.78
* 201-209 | 4.16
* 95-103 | 4.33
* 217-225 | 4.55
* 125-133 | 4.56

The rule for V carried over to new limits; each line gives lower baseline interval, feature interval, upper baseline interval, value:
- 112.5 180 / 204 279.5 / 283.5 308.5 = 1.4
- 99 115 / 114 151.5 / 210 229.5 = 1.4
